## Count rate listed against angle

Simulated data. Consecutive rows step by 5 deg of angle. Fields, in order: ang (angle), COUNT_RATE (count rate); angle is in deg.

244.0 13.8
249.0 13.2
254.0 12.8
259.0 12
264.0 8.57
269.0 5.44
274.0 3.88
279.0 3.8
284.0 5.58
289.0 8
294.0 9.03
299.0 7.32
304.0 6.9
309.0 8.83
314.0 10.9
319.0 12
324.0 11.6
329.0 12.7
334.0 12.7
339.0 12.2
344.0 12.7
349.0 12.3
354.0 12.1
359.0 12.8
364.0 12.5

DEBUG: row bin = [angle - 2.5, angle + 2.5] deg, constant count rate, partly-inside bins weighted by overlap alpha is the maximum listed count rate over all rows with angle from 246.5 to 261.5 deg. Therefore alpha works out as 13.2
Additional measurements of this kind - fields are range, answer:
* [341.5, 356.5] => 12.7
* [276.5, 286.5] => 5.58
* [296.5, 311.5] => 8.83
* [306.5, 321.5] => 12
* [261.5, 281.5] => 8.57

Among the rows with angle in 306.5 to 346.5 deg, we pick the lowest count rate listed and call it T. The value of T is 8.83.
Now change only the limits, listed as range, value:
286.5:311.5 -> 6.9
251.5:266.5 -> 8.57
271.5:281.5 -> 3.8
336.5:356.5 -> 12.1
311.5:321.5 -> 10.9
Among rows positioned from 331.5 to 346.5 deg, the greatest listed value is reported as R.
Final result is 12.7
